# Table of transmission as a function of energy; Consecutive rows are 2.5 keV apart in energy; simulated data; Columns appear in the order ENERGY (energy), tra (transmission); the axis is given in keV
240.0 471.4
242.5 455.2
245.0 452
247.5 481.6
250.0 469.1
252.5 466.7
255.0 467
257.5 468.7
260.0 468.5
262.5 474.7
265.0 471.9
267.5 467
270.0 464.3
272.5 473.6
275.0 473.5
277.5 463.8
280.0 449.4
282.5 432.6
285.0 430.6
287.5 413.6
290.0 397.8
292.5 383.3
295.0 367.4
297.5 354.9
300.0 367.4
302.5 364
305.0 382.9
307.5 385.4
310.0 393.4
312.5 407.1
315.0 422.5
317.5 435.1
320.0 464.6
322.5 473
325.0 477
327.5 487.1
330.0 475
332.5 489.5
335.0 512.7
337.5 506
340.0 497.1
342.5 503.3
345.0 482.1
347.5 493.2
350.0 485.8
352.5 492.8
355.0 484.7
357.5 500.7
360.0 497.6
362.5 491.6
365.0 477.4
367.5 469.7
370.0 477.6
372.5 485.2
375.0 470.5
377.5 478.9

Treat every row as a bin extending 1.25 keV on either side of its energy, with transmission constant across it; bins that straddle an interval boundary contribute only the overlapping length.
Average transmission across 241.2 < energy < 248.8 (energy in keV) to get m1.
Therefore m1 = 463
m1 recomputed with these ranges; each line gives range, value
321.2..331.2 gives 478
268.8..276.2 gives 470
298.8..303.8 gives 366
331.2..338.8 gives 503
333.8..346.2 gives 500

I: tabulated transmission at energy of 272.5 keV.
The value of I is 473.6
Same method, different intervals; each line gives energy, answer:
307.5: 385.4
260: 468.5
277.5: 463.8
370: 477.6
